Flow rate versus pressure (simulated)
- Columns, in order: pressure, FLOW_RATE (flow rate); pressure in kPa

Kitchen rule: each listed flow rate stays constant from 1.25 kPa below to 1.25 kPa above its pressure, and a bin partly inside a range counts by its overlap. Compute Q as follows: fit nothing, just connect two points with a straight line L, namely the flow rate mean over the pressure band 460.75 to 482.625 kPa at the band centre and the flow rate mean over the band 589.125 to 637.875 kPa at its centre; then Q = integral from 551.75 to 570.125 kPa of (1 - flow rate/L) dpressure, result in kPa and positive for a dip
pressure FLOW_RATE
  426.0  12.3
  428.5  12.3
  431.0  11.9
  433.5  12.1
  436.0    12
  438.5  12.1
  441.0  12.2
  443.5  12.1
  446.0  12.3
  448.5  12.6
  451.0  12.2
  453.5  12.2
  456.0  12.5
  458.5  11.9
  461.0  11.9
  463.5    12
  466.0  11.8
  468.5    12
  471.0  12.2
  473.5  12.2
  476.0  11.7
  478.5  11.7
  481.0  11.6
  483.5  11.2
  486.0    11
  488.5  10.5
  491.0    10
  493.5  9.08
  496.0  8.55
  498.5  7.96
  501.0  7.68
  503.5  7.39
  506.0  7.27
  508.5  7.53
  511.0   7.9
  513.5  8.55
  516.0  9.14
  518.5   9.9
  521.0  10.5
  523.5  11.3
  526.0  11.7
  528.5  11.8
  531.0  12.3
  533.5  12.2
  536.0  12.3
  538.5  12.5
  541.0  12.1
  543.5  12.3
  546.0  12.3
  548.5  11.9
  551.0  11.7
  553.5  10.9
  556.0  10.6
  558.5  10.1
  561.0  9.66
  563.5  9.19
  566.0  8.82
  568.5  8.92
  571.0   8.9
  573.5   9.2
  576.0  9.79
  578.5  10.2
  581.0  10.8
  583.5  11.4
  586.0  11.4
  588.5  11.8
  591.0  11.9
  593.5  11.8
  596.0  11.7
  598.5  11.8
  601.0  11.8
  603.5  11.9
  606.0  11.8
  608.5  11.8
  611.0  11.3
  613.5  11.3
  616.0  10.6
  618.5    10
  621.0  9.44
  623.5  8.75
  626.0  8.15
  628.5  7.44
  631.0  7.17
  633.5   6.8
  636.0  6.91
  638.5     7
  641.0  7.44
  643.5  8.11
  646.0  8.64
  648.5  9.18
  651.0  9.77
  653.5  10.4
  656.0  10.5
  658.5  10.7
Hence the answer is 1.7 kPa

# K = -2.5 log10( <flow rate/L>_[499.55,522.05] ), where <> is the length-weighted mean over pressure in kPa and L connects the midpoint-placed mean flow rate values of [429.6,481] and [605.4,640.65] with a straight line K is 0.30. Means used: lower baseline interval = 12.1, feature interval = 8.41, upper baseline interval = 9.08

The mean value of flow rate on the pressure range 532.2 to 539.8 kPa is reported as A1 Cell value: 12.3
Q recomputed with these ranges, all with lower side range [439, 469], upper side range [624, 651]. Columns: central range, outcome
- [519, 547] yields -4.40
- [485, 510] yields 5.55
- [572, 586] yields -1.79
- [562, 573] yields 0.55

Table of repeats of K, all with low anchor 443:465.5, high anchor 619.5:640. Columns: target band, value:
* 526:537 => -0.18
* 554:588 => -0.09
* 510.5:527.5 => 0.06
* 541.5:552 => -0.22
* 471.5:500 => 0.09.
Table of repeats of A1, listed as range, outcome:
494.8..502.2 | 8.06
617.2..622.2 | 9.73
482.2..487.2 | 11.1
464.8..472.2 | 12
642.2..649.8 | 8.64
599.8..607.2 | 11.8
